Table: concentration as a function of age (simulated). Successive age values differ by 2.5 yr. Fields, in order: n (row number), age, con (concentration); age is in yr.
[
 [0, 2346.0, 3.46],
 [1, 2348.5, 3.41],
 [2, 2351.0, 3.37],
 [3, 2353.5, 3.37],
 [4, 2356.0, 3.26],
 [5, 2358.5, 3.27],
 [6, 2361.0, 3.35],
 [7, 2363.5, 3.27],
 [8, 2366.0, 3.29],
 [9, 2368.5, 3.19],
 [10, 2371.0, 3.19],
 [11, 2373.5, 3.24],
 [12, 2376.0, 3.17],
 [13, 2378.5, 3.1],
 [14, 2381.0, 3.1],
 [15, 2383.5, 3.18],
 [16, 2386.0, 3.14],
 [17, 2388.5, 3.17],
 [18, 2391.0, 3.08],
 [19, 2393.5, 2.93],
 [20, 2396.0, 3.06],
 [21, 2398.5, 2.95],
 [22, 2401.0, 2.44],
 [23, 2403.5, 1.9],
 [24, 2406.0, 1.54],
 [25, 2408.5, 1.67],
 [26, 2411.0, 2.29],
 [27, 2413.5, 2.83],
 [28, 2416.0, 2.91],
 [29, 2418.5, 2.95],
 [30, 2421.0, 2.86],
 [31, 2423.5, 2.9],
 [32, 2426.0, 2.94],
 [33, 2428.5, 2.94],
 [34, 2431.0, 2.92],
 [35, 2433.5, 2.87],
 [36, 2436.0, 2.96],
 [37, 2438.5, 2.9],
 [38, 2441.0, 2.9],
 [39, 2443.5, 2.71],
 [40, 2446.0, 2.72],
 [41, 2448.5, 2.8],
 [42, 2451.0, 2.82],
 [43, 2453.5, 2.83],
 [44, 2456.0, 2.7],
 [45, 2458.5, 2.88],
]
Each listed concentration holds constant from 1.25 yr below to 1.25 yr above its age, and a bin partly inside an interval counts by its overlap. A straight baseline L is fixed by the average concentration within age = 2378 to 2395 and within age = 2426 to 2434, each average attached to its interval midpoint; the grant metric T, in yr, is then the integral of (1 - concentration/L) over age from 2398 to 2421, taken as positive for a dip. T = 4.6 yr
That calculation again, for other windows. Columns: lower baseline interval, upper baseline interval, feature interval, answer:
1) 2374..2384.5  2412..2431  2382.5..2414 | 4.4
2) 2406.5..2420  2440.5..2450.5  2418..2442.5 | -2.6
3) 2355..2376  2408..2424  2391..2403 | 0.3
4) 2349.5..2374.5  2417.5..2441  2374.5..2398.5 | 0.4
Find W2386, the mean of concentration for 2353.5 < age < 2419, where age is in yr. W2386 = 2.91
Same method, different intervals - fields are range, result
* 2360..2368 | 3.29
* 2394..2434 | 2.62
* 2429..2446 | 2.87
